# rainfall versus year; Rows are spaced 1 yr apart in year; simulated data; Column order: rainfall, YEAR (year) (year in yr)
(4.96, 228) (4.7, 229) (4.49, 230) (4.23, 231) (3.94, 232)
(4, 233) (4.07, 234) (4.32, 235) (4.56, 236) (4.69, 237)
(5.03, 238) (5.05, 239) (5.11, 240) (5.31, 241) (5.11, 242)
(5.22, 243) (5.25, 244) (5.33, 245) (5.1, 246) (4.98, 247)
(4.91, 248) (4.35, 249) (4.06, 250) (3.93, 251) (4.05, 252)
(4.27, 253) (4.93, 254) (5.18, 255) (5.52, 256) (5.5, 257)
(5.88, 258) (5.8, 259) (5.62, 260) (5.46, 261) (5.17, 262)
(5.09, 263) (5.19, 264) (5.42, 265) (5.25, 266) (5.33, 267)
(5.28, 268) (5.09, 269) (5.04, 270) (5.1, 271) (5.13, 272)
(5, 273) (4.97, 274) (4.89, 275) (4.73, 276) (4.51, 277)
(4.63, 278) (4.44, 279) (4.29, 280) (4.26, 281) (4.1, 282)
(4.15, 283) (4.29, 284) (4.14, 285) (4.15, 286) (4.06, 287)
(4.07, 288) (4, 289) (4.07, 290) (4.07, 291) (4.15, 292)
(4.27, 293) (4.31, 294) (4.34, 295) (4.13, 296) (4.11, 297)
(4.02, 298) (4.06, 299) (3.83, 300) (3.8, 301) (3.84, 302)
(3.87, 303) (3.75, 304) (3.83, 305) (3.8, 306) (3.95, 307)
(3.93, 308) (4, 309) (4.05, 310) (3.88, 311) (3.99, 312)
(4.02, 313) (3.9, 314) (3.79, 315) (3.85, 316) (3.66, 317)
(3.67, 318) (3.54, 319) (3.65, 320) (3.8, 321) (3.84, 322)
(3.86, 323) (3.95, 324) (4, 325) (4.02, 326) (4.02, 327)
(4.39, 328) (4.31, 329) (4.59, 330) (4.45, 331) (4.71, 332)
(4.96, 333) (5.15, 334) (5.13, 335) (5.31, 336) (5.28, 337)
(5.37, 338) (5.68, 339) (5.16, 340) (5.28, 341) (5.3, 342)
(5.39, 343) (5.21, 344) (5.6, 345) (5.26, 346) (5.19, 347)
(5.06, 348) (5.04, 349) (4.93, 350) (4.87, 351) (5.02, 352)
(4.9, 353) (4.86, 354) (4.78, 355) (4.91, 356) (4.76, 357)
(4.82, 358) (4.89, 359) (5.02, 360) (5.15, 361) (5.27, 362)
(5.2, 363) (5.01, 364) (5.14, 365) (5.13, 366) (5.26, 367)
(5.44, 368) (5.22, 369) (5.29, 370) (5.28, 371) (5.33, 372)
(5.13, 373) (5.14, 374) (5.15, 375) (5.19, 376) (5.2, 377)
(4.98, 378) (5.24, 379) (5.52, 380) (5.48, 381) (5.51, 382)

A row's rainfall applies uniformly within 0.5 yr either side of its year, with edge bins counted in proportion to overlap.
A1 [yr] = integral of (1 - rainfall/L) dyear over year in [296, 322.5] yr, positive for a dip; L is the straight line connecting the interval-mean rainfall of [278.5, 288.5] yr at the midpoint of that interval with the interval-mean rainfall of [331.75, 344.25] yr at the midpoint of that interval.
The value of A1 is 4.6 yr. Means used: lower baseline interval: 4.19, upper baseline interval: 5.24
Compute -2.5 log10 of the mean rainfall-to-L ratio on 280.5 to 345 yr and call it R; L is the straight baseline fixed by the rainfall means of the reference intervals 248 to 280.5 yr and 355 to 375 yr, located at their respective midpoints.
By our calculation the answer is 0.181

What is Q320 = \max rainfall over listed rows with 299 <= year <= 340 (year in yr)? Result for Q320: 5.68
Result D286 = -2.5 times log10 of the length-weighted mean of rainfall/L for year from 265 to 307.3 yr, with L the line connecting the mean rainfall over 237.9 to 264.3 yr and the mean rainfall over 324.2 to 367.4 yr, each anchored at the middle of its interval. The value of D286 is 0.15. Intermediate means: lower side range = 5.05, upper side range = 4.96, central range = 4.37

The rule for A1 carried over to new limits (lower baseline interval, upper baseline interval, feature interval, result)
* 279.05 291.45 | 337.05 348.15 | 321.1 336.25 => 1.90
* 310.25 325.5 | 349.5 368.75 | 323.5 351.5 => -3.26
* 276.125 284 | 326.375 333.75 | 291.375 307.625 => 1.51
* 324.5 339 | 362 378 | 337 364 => -0.86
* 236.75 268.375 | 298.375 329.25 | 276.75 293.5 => 0.90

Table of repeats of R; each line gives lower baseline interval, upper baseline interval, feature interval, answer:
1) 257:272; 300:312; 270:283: 0.06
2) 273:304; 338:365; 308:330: 0.18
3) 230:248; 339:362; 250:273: -0.06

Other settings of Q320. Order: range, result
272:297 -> 5.13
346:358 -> 5.26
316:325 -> 4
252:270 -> 5.88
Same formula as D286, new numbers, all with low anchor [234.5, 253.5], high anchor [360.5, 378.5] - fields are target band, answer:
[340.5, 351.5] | -0.02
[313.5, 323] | 0.32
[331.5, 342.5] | -0.03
